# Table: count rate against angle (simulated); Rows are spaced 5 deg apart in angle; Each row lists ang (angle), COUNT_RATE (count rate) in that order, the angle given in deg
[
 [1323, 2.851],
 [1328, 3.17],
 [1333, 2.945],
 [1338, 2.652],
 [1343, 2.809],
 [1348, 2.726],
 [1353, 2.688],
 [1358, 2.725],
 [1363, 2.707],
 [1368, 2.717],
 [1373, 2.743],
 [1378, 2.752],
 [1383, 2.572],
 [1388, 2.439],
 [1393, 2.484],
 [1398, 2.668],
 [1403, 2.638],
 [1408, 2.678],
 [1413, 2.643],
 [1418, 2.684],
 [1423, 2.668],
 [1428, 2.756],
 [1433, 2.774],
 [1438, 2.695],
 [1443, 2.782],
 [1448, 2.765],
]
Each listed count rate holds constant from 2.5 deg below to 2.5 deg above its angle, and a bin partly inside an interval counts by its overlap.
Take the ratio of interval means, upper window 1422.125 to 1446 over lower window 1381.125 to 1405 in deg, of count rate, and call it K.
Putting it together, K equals 1.07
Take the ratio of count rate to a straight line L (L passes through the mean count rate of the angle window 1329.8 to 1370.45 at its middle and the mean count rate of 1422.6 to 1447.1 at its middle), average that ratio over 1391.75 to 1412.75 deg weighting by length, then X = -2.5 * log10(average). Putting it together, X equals 0.05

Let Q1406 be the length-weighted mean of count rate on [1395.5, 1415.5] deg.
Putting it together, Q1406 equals 2.66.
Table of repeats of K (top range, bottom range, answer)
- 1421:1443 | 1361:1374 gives 1.00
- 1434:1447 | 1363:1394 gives 1.04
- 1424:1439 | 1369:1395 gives 1.05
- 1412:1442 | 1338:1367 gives 1.00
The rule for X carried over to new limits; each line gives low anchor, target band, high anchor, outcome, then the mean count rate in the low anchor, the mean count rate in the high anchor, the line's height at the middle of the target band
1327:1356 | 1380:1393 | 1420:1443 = 0.11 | 2.81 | 2.73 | 2.77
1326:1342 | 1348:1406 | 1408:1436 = 0.06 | 2.9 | 2.7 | 2.81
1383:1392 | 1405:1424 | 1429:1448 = -0.02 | 2.48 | 2.75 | 2.63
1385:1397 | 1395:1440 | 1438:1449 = -0.03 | 2.49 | 2.76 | 2.63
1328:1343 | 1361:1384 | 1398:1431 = 0.03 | 2.86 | 2.68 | 2.78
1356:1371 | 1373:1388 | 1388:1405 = 0.00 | 2.72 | 2.57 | 2.64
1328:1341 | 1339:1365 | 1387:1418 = 0.03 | 2.87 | 2.61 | 2.8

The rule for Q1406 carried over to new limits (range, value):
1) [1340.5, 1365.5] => 2.73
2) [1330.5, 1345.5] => 2.8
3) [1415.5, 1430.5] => 2.7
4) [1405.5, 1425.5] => 2.67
